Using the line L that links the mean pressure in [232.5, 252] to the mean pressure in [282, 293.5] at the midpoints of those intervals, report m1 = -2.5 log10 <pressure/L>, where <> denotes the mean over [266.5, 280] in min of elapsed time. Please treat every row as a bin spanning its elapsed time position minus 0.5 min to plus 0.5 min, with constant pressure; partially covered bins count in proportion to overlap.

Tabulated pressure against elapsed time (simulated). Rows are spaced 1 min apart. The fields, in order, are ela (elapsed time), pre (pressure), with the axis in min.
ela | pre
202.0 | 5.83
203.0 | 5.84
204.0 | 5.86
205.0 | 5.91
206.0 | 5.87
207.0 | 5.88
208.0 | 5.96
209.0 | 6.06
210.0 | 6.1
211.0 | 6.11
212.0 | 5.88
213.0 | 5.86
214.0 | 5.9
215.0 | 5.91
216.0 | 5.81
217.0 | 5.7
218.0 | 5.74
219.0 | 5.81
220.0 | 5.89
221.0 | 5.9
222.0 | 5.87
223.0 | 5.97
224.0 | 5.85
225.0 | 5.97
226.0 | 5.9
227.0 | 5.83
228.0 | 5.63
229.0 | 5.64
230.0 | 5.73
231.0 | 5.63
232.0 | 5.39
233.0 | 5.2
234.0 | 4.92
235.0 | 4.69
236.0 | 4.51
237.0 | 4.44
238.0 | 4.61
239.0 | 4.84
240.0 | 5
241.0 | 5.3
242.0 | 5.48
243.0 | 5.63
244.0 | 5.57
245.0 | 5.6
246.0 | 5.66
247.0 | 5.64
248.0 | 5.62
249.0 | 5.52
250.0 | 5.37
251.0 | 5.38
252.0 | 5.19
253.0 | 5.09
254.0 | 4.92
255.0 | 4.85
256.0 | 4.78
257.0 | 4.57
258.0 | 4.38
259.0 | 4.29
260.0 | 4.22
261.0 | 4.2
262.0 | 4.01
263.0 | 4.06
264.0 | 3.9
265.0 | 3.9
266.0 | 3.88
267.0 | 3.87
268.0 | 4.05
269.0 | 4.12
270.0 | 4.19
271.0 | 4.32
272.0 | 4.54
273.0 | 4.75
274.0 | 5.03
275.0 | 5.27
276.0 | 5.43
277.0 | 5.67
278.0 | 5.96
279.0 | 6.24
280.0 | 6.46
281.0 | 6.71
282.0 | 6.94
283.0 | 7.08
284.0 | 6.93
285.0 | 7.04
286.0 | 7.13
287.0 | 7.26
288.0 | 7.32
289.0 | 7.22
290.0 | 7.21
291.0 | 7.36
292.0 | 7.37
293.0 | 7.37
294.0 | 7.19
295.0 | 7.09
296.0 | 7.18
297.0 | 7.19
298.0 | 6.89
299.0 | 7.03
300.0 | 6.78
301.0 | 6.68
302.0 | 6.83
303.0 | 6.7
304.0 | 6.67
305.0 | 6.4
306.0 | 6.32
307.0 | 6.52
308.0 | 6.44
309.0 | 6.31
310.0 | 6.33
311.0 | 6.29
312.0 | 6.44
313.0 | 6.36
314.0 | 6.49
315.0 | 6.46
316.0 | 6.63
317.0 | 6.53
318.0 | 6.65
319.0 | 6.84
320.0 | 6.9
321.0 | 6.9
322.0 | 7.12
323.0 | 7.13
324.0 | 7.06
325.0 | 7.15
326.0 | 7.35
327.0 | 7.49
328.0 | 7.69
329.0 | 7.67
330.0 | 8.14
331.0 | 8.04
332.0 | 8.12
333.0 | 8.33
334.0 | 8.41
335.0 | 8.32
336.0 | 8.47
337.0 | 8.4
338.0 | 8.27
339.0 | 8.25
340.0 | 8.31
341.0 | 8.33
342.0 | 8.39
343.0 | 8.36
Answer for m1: 0.31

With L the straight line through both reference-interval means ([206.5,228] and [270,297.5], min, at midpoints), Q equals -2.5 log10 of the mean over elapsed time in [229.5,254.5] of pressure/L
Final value 0.166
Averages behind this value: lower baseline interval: 5.89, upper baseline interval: 6.45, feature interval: 5.24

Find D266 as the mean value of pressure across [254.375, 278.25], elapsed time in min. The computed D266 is 4.5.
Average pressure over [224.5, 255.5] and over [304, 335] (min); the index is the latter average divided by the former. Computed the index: 1.32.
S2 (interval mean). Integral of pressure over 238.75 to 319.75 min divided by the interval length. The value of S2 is 5.84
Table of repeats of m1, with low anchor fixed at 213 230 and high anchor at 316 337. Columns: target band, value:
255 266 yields 0.46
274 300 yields 0.02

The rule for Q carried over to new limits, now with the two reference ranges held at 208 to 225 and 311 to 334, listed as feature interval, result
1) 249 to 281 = 0.33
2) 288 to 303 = -0.04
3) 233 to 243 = 0.24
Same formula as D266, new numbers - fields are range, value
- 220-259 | 5.31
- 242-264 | 4.97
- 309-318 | 6.45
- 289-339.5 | 7.16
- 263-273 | 4.12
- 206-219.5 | 5.9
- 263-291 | 5.65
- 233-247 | 5.12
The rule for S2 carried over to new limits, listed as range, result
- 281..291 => 7.12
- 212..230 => 5.83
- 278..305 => 6.96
